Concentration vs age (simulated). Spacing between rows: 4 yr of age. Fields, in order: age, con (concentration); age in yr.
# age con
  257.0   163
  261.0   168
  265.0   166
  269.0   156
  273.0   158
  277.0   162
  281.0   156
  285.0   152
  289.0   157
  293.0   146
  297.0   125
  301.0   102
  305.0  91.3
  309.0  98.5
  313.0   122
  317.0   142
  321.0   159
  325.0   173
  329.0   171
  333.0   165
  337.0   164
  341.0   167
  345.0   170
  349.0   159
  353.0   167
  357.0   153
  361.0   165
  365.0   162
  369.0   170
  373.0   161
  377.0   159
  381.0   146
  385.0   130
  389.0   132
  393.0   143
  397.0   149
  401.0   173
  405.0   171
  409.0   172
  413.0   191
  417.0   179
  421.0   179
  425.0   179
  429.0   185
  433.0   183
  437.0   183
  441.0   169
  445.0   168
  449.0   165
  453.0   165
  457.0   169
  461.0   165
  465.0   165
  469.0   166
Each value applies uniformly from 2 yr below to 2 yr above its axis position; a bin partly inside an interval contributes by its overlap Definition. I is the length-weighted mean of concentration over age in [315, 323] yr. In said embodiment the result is 150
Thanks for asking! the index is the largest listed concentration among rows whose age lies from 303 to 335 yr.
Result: 173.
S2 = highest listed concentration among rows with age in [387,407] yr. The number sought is 173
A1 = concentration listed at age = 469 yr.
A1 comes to 166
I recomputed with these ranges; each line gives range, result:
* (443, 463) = 166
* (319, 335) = 167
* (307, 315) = 110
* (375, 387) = 145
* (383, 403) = 145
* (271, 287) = 157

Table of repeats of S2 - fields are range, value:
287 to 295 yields 157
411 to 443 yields 191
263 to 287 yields 166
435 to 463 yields 183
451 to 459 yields 169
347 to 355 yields 167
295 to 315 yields 125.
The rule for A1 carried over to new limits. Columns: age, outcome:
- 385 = 130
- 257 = 163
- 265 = 166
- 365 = 162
